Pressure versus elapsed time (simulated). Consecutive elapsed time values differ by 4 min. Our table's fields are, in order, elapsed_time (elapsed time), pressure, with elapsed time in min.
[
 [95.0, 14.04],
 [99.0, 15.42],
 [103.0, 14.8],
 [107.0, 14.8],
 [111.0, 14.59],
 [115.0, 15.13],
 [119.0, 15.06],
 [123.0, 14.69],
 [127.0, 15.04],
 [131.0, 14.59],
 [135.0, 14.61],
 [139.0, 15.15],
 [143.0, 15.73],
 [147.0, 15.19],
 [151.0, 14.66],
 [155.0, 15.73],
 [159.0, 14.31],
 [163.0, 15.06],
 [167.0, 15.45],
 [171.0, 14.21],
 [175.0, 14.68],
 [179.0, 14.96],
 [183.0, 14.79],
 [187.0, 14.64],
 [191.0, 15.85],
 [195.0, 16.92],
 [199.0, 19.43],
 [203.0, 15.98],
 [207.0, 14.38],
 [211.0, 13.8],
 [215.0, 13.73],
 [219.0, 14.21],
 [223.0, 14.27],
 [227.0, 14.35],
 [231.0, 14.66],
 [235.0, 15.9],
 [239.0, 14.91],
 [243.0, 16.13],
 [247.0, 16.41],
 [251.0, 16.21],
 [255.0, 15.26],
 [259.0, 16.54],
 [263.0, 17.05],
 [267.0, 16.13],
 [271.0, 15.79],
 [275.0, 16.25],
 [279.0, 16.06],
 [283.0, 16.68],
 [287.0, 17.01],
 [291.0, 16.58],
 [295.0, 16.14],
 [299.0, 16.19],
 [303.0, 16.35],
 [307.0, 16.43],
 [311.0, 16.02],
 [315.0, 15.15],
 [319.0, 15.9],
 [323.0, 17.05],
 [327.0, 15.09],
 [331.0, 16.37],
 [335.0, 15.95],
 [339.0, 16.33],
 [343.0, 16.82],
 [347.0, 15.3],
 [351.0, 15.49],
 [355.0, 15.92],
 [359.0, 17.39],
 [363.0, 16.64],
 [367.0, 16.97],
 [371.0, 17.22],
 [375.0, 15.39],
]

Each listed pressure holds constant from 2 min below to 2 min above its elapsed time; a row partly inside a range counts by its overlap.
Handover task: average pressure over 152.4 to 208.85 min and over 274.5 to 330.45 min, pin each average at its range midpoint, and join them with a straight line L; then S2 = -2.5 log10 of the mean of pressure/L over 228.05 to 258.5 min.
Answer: 0.01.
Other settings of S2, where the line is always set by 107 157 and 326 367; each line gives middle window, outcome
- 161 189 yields 0.03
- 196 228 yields 0.02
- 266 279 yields -0.02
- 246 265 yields -0.04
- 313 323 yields 0.01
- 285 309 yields -0.04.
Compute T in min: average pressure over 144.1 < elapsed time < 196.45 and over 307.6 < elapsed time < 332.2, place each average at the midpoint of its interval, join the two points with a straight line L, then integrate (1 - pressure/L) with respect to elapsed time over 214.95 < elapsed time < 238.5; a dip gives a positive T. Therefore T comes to 1.2 min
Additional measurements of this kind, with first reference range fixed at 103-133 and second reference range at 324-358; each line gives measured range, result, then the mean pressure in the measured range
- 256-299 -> -2.0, 16.4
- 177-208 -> -1.4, 15.9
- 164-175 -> 0.2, 14.8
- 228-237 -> 0.1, 15.2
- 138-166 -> -0.2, 15.1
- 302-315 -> -0.2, 16.1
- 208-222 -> 1.2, 14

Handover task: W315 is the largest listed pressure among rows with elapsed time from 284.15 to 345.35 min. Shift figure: 17.05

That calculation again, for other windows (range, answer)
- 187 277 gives 19.43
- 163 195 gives 16.92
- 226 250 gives 16.41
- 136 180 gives 15.73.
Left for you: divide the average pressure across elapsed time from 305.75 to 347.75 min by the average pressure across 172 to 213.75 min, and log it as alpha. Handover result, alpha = 1.0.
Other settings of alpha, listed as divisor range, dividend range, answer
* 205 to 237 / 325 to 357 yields 1.10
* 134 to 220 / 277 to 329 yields 1.07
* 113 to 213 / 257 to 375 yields 1.07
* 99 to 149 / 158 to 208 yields 1.03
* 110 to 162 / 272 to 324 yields 1.09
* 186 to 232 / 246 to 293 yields 1.07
